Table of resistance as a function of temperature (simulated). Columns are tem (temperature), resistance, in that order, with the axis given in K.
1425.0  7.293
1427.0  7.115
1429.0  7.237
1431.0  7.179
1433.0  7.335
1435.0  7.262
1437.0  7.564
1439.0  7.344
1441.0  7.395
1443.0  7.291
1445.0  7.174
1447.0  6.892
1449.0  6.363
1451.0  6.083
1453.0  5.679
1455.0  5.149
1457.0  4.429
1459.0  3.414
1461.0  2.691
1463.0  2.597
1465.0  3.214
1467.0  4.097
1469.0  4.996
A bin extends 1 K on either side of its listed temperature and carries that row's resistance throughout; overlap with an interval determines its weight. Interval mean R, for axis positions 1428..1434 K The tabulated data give 7.25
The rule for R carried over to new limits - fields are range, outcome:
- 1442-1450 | 6.93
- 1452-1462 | 4.27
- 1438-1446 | 7.3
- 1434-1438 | 7.41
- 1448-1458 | 5.54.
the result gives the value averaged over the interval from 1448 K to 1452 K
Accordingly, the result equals 6.22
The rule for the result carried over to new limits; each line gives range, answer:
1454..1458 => 4.79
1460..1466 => 2.83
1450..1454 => 5.88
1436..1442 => 7.43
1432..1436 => 7.3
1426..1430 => 7.18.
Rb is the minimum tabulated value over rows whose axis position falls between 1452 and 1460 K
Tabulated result 3.414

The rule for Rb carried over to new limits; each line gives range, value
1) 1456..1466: 2.597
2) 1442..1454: 5.679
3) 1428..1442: 7.179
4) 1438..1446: 7.174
